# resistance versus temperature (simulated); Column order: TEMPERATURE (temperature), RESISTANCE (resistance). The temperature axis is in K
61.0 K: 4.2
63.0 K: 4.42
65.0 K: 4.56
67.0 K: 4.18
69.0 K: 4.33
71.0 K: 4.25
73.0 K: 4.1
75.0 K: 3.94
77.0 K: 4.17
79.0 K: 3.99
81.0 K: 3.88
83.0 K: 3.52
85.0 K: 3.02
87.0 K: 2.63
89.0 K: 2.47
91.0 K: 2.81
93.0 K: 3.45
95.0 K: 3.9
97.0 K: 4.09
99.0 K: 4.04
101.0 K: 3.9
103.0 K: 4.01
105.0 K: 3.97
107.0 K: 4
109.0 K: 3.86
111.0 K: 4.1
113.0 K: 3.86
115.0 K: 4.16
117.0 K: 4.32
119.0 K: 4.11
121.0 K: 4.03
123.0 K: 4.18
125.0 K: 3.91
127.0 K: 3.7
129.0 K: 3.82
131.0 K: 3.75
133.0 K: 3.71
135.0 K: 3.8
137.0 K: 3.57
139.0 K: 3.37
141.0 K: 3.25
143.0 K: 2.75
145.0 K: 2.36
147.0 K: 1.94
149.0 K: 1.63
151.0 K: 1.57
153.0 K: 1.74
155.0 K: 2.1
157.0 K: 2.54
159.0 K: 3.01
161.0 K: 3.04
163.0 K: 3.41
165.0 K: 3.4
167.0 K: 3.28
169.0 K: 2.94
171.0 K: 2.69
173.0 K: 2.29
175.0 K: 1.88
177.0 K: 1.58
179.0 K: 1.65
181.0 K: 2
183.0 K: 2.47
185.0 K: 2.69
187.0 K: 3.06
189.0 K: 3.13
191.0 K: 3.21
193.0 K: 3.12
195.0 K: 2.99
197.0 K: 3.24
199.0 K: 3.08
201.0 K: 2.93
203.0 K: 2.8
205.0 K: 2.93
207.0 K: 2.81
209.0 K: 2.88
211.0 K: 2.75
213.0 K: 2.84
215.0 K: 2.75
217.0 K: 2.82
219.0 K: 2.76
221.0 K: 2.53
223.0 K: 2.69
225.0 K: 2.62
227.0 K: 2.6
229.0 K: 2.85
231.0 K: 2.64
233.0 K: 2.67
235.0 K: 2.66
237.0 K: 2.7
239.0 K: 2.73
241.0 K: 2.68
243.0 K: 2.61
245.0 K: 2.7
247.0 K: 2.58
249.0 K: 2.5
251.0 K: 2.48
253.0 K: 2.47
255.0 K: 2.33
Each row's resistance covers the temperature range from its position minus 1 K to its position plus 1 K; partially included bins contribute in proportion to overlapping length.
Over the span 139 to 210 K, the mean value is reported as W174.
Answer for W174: 2.65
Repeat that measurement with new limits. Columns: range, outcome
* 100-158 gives 3.38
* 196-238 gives 2.79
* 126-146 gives 3.41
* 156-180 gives 2.64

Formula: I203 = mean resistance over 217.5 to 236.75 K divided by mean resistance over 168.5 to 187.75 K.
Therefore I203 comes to 1.16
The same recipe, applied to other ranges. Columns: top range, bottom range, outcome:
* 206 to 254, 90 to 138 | 0.69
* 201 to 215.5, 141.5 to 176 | 1.13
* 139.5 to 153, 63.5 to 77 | 0.53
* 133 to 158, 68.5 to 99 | 0.71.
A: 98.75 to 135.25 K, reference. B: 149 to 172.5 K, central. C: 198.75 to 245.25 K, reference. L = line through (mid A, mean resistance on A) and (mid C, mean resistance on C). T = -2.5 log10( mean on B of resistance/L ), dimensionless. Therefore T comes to 0.284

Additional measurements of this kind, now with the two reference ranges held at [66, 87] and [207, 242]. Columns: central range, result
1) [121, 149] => 0.02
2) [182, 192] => 0.04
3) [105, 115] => -0.10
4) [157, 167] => 0.02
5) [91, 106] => -0.04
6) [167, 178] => 0.30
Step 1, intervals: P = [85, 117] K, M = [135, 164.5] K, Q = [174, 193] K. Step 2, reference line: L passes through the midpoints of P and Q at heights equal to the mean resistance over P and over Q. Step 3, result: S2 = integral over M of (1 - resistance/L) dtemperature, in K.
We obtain 3.1 K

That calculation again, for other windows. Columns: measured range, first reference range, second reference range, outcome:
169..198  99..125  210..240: 5.4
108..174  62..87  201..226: 3.9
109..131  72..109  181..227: -3.5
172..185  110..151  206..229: 4.4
